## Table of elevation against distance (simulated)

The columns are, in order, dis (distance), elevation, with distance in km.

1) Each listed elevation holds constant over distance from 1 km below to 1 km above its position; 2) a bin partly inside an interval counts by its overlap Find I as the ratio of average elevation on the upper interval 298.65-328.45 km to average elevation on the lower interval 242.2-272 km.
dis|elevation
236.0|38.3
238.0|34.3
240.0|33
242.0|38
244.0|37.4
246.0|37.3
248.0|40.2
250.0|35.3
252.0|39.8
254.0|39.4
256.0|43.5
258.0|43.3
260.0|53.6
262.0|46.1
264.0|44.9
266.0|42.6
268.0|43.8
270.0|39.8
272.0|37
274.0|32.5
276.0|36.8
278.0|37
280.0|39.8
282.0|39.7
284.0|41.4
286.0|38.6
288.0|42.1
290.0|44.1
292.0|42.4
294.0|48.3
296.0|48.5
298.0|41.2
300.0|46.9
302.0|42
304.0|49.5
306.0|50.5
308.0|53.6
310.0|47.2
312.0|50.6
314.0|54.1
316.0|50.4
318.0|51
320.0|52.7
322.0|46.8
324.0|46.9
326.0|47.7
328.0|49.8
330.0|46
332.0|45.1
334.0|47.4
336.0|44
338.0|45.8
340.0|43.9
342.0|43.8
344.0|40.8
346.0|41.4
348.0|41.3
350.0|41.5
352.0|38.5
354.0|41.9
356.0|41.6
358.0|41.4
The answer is 1.18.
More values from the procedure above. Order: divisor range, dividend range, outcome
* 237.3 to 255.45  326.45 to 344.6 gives 1.21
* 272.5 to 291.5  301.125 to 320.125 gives 1.28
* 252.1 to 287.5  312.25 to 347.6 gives 1.14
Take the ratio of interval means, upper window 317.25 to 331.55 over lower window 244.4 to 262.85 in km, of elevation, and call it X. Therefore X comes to 1.16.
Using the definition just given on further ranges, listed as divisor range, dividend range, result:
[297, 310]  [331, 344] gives 0.95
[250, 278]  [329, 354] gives 1.04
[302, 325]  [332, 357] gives 0.86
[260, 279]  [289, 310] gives 1.15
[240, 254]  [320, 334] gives 1.26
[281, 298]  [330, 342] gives 1.05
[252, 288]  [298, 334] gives 1.18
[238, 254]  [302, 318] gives 1.35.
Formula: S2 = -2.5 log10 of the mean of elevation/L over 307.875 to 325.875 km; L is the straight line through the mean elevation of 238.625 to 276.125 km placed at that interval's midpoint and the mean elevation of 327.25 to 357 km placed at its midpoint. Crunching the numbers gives -0.18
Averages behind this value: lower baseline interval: 40.2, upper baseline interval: 43.5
